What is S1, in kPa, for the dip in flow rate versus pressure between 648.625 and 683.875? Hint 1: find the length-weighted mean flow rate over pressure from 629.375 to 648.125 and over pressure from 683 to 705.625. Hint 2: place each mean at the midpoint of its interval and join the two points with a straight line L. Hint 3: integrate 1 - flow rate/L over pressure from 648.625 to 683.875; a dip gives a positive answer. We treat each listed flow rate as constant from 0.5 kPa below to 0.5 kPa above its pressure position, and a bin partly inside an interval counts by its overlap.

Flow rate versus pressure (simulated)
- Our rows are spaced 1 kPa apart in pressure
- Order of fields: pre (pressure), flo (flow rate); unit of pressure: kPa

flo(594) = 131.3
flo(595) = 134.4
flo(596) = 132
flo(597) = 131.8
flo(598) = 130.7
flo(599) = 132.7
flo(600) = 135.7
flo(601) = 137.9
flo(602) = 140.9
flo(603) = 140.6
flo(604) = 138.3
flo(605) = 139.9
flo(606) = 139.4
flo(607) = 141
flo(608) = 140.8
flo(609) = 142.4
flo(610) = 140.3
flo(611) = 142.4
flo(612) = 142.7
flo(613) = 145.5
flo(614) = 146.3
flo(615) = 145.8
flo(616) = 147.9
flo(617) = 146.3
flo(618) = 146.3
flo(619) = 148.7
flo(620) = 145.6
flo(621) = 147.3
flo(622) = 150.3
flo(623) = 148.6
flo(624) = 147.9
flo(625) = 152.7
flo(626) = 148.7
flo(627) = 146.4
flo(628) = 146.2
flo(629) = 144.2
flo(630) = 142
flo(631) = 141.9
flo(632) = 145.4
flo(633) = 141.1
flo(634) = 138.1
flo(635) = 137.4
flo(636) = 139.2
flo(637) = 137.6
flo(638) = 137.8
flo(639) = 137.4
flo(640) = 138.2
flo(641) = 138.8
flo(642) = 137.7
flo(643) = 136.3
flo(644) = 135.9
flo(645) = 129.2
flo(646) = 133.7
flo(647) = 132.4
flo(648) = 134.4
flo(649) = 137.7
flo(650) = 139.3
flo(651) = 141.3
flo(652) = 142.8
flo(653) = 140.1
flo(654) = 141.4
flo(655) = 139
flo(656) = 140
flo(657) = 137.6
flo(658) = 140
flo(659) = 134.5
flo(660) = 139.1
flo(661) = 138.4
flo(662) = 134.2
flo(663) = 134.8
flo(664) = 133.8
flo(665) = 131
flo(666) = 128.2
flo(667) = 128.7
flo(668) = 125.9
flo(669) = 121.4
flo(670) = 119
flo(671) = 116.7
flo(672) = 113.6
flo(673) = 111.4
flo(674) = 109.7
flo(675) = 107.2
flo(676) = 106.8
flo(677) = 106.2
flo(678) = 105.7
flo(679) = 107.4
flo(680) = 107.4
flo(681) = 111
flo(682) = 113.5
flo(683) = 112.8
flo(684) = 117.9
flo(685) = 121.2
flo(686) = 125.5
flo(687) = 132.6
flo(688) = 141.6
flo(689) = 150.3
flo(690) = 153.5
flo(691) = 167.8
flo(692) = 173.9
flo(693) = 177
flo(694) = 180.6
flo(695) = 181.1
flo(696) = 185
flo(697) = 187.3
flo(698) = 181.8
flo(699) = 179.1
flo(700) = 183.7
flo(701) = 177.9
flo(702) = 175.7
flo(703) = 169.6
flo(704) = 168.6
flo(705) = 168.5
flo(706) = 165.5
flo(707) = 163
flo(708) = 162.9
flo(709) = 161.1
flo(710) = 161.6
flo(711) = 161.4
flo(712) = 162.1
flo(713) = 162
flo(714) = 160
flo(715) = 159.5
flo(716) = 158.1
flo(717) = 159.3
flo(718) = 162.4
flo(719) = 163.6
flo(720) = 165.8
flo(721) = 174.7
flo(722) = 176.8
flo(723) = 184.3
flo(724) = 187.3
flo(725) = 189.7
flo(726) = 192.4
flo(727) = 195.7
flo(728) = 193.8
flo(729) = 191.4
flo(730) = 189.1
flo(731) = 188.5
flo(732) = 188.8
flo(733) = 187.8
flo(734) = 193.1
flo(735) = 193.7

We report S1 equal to 5.6 kPa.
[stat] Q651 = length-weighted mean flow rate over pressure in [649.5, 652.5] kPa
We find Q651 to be 141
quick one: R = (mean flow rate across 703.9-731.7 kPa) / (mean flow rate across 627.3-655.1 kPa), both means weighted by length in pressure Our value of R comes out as 1.2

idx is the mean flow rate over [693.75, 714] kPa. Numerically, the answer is 172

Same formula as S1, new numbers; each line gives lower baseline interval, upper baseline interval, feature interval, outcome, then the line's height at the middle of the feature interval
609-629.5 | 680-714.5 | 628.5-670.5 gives 4.0 kPa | 151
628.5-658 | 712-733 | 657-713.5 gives 5.7 kPa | 159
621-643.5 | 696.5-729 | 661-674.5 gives 2.7 kPa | 156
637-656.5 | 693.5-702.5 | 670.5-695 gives 5.8 kPa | 168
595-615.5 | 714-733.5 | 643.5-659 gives 1.7 kPa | 155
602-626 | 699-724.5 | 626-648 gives 1.6 kPa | 150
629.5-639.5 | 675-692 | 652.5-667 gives -0.5 kPa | 132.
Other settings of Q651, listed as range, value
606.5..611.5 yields 141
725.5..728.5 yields 194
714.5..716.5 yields 159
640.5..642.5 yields 138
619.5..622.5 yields 148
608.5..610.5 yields 141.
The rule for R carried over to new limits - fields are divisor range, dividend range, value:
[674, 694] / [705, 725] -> 1.29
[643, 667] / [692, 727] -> 1.26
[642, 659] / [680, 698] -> 1.08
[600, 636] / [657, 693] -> 0.89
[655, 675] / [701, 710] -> 1.31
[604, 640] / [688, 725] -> 1.18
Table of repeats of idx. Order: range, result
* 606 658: 142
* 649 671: 134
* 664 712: 144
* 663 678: 119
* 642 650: 135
